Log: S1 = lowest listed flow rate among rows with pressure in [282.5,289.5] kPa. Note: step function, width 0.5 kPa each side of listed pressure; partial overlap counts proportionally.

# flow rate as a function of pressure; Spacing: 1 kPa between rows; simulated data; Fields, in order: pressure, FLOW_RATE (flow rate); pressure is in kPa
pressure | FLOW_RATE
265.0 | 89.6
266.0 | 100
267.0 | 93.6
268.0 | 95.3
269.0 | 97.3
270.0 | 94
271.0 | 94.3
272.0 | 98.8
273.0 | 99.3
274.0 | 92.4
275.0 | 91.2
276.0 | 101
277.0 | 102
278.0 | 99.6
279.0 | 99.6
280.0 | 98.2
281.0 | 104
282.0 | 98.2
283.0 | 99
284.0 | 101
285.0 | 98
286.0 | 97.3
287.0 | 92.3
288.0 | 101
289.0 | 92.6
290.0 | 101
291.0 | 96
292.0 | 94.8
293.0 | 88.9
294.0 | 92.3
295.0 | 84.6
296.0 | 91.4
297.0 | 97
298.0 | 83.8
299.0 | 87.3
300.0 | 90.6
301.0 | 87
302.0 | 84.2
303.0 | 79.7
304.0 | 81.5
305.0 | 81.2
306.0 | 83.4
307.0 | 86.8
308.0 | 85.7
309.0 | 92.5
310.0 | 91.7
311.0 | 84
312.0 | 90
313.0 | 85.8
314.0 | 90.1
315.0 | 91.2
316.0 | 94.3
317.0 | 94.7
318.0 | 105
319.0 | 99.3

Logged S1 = 92.3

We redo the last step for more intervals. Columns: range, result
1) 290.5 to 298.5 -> 83.8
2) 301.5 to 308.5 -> 79.7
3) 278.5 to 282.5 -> 98.2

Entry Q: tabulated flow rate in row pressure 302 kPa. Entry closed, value 84.2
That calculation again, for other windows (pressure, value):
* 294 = 92.3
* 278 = 99.6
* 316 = 94.3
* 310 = 91.7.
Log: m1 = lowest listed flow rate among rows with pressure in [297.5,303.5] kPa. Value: 79.7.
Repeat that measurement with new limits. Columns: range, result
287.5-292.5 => 92.6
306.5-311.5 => 84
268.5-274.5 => 92.4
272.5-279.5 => 91.2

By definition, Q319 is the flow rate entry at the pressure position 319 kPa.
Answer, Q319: 99.3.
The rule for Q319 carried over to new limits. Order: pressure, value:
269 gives 97.3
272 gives 98.8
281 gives 104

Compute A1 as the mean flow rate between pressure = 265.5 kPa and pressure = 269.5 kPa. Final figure 96.5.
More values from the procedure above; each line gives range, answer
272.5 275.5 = 94.3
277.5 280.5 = 99.1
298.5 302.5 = 87.3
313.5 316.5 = 91.9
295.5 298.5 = 90.7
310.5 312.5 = 87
